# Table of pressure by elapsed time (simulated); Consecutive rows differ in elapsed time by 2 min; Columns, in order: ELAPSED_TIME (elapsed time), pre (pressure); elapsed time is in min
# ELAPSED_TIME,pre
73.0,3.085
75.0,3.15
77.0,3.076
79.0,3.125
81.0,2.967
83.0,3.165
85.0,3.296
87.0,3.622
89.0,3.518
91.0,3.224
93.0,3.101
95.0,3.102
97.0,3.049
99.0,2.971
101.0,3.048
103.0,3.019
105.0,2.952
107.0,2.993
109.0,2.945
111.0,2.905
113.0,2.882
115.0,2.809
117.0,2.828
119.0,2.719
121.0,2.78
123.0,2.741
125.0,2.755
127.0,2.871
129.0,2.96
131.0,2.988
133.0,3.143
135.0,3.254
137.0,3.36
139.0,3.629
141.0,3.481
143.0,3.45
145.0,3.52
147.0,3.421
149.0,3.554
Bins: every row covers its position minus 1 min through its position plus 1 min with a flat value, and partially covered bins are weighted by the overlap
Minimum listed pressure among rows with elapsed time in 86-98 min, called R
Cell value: 3.049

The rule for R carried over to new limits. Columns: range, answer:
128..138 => 2.96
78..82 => 2.967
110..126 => 2.719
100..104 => 3.019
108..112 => 2.905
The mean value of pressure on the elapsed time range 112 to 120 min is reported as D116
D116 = 2.81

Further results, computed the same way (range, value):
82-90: 3.4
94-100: 3.04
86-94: 3.37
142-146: 3.49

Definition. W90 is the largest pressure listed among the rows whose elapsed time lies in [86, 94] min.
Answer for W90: 3.622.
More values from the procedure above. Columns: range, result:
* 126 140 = 3.629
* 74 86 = 3.296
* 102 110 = 3.019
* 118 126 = 2.78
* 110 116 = 2.905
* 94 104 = 3.102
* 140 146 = 3.52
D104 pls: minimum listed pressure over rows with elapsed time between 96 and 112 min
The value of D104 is 2.905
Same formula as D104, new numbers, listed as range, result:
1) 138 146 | 3.45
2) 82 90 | 3.165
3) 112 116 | 2.809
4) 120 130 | 2.741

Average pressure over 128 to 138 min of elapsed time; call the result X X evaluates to 3.14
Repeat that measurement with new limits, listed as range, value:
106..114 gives 2.93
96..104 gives 3.02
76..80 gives 3.1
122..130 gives 2.83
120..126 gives 2.76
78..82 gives 3.05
